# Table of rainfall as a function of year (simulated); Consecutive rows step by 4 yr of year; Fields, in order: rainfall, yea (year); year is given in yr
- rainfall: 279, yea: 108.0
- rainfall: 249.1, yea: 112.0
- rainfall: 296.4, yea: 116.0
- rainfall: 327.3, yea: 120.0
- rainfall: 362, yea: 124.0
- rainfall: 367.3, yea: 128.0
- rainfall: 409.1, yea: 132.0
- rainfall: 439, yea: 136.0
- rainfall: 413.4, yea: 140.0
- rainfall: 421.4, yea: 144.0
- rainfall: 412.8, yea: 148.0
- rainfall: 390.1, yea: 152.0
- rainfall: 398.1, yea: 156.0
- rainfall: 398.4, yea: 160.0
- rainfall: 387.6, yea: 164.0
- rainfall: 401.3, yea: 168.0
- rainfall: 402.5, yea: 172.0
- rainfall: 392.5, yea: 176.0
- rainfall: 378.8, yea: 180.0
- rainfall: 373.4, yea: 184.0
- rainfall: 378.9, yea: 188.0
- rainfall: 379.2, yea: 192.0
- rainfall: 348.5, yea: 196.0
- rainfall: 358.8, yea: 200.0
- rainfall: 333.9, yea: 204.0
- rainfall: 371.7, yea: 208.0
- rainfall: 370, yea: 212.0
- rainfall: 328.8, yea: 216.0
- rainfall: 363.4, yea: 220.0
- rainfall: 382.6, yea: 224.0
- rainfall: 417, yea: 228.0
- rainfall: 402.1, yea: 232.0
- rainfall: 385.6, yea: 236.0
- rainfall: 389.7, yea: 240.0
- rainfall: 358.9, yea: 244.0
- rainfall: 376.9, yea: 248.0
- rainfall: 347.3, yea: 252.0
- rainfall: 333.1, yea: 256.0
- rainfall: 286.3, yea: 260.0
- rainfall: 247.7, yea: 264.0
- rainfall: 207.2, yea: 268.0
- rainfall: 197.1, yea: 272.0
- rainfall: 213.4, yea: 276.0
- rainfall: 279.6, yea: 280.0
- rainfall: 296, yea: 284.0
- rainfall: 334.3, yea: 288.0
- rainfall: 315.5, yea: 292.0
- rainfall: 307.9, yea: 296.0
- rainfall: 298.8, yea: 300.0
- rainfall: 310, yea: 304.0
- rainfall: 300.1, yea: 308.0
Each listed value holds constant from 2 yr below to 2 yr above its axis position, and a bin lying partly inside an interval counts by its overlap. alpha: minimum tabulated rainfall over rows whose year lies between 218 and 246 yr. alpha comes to 358.9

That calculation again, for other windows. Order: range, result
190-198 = 348.5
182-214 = 333.9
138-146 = 413.4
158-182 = 378.8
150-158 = 390.1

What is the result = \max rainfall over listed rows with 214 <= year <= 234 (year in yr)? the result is 417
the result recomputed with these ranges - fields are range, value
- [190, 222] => 379.2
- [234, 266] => 389.7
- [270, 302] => 334.3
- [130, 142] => 439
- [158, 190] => 402.5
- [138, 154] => 421.4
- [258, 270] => 286.3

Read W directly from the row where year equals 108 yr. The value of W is 279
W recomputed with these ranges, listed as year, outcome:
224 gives 382.6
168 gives 401.3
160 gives 398.4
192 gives 379.2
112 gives 249.1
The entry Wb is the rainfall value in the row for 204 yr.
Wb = 333.9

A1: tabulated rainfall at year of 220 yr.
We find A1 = 363.4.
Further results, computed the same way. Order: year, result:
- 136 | 439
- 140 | 413.4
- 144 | 421.4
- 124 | 362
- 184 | 373.4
